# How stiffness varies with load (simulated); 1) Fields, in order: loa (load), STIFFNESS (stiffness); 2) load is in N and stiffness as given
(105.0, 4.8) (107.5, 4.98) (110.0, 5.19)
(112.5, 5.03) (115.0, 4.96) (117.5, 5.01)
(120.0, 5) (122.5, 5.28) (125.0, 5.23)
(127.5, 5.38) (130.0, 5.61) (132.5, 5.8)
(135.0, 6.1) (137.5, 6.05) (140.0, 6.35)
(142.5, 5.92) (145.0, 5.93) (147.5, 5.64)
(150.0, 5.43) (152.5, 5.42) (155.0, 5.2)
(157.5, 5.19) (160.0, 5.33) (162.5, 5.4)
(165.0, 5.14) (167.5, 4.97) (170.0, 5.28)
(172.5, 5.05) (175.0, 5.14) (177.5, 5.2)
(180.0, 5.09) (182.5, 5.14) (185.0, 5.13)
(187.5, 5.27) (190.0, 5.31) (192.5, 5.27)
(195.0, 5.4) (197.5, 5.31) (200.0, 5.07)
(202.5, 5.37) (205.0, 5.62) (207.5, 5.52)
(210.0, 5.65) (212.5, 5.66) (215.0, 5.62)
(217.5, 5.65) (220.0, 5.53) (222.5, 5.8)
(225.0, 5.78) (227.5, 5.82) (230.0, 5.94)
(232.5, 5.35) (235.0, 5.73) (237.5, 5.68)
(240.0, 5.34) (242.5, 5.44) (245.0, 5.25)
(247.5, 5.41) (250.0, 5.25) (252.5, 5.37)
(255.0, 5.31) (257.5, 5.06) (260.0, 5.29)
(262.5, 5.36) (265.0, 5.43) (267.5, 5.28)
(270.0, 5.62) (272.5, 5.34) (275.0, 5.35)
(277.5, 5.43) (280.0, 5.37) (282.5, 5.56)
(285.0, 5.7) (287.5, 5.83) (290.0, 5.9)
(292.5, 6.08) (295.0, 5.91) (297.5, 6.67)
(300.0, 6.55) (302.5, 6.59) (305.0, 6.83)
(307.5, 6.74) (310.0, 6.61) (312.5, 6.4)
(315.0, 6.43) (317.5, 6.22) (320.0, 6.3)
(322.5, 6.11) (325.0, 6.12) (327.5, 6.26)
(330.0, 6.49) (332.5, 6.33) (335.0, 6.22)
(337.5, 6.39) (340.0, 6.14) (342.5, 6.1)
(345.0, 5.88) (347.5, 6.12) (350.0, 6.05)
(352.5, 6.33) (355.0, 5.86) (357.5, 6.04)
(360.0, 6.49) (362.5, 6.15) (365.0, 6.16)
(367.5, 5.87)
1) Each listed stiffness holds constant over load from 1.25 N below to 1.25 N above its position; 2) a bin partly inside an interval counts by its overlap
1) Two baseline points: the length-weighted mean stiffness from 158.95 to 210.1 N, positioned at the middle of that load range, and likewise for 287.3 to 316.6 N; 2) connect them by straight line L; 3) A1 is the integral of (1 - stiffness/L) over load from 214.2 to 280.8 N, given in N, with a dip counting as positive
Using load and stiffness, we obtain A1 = 4.4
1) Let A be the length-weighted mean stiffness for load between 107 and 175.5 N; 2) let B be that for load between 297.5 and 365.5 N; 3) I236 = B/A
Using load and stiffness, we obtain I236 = 1.17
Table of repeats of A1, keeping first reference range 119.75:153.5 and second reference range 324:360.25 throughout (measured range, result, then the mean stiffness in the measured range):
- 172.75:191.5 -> 2.0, 5.18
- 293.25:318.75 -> -1.7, 6.49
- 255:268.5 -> 1.6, 5.29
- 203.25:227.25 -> 0.9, 5.65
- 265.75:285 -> 1.8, 5.44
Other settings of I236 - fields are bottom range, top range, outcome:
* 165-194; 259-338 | 1.16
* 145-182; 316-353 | 1.18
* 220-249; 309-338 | 1.13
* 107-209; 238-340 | 1.10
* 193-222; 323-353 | 1.13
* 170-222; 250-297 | 1.03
